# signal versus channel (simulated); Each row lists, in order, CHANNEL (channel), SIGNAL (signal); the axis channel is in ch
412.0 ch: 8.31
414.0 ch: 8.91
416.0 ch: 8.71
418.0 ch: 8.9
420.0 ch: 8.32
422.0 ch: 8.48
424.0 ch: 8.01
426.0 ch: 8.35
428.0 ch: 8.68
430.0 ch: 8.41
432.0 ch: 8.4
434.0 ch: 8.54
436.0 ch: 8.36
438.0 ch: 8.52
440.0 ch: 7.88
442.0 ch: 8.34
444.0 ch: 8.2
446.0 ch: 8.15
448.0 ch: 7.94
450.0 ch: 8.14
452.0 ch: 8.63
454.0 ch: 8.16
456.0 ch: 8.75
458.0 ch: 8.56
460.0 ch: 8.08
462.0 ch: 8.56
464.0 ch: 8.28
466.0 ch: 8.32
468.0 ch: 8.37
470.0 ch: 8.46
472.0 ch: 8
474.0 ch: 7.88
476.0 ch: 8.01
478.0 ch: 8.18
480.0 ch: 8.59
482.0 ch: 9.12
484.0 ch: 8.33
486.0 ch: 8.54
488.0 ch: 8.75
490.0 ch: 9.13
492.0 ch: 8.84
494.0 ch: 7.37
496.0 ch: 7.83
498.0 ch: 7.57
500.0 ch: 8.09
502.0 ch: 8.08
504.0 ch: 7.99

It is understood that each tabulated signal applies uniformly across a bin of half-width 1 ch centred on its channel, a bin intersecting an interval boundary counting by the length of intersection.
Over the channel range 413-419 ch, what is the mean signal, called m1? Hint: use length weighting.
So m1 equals 8.84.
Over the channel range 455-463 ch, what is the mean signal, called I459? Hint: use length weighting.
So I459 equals 8.49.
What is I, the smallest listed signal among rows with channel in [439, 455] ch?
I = 7.88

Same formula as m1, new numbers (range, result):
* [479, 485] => 8.68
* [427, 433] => 8.5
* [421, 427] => 8.28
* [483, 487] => 8.43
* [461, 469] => 8.38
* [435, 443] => 8.27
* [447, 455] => 8.22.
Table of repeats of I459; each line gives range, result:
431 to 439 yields 8.45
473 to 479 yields 8.02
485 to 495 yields 8.53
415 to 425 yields 8.48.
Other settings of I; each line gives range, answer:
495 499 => 7.57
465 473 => 8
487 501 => 7.37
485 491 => 8.54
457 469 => 8.08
